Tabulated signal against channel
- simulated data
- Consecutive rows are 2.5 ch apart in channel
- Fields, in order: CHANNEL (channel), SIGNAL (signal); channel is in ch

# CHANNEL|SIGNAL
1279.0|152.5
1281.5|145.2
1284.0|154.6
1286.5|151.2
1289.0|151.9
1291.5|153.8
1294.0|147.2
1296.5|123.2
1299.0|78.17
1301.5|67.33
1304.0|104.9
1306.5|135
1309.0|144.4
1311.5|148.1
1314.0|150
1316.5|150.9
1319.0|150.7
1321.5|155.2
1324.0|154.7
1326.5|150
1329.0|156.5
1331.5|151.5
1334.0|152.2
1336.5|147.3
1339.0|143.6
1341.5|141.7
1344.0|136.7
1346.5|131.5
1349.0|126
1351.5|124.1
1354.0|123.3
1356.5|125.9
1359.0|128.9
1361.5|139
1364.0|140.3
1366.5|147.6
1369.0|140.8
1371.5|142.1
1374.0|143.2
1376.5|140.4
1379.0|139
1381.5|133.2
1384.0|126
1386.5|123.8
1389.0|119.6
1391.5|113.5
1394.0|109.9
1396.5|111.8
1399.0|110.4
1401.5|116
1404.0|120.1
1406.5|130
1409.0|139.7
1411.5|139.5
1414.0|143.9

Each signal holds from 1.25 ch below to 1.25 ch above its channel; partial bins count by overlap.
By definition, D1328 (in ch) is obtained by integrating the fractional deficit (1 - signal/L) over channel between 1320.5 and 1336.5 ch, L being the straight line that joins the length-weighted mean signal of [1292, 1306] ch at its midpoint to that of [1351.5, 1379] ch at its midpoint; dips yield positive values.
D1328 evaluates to -4.2 ch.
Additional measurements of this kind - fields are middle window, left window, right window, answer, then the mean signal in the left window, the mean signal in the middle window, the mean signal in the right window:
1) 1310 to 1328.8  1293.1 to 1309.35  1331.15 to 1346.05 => -3.5 ch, 112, 152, 144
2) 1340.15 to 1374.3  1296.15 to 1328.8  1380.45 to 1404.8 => -2.8 ch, 133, 135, 118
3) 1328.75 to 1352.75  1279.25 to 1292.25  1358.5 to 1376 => 0.6 ch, 151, 140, 141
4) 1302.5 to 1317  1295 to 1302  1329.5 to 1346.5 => -3.7 ch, 94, 137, 145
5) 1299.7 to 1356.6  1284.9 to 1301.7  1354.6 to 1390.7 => -2.7 ch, 129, 138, 135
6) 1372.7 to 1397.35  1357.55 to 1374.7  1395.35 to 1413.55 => 1.2 ch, 140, 126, 125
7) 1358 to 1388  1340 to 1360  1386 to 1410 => -2.9 ch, 130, 137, 119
